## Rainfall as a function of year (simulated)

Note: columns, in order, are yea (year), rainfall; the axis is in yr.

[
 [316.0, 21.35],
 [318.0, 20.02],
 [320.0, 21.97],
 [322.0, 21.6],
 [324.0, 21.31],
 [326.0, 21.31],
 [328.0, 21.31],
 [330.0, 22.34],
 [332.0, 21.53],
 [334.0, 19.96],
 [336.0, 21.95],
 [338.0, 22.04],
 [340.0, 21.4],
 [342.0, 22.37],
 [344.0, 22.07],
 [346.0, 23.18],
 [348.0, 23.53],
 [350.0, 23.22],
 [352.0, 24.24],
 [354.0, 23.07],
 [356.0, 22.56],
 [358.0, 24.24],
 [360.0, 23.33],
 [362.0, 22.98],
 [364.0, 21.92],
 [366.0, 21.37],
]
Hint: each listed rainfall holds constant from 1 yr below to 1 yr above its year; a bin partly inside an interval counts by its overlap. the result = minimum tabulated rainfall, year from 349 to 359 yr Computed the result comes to 22.56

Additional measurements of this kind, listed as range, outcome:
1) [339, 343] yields 21.4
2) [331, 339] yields 19.96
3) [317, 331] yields 20.02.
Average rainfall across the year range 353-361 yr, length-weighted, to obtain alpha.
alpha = 23.3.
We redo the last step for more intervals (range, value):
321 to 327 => 21.4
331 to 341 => 21.4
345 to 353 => 23.5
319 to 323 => 21.8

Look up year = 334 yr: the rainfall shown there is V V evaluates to 19.96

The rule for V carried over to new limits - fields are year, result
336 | 21.95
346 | 23.18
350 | 23.22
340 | 21.4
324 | 21.31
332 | 21.53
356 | 22.56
